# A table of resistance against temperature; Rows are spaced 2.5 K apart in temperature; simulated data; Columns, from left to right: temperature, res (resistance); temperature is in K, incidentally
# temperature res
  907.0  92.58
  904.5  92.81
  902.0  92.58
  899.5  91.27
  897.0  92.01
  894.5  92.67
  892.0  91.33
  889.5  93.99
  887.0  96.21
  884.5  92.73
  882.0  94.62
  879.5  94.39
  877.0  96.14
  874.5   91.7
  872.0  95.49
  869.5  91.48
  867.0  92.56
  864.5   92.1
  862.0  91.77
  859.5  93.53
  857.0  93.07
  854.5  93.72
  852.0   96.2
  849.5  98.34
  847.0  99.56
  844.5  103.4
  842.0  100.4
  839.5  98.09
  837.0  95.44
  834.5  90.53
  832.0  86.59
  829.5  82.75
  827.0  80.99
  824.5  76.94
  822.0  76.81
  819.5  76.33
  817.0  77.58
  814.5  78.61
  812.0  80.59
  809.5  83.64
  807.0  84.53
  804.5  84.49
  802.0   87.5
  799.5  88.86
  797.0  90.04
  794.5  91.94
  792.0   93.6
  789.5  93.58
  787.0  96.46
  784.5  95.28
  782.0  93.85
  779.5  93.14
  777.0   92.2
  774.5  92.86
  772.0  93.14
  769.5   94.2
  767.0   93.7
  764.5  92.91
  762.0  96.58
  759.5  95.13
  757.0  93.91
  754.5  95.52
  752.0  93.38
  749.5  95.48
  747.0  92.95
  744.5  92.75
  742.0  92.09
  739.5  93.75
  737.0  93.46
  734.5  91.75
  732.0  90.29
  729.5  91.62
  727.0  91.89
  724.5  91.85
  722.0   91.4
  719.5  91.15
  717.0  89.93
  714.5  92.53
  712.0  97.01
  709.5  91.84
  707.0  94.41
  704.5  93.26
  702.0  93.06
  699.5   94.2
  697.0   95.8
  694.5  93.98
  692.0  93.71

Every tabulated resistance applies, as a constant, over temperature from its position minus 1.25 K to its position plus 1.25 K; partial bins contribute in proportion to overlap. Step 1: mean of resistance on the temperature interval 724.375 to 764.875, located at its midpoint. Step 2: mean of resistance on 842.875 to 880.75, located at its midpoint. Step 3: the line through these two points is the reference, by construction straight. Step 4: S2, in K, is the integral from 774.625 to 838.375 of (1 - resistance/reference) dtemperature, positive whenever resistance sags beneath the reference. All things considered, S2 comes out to 4.84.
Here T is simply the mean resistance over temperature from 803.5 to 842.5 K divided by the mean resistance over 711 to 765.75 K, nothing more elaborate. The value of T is 0.9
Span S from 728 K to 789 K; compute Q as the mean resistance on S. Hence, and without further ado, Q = 93.6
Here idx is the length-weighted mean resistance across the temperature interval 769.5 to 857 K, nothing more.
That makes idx 89.8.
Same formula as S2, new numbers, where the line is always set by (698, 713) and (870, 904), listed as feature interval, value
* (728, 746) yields 0.31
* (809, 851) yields 2.70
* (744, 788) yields -0.15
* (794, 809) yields 0.99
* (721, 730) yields 0.21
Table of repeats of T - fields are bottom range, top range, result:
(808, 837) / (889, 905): 1.13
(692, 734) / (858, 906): 1.00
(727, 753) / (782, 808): 0.98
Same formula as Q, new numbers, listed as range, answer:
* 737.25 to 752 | 93.4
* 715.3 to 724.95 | 91.1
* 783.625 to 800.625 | 92.8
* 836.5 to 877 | 95.4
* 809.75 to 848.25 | 86.9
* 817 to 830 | 78.4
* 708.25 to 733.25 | 92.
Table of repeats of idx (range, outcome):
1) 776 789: 94.2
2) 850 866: 93.6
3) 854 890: 93.6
